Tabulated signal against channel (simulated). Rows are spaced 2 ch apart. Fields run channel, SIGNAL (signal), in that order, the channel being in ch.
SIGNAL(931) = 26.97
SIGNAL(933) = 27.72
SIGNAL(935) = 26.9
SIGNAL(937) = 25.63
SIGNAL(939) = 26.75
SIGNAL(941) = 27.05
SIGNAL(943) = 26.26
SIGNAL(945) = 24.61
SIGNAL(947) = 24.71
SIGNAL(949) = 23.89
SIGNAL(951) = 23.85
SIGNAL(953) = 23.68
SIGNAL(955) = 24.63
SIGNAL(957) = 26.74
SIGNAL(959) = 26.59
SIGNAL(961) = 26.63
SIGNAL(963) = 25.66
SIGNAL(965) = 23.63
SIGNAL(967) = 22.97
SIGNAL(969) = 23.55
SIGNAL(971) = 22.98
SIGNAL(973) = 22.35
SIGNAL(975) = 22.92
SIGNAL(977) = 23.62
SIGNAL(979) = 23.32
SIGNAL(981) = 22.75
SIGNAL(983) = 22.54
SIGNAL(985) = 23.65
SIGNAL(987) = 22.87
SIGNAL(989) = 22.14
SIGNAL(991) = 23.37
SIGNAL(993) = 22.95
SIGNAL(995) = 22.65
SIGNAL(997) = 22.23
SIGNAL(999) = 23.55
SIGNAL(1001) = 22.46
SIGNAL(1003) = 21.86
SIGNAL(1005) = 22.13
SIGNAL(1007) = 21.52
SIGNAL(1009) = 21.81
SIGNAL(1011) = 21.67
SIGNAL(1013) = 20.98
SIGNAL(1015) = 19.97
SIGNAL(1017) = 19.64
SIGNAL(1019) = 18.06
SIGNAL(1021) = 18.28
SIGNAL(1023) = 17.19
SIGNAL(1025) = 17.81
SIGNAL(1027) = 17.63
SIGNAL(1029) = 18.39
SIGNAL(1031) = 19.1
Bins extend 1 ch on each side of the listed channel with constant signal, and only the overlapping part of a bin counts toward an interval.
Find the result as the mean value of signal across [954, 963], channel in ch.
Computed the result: 26.1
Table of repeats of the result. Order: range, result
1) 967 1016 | 22.5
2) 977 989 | 23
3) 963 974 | 23.3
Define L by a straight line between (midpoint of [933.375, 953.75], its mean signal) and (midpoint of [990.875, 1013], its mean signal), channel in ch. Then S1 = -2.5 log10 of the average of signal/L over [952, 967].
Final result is -0.028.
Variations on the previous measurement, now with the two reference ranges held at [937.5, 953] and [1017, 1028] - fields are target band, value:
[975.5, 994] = -0.07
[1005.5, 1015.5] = -0.12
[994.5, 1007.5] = -0.12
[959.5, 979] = -0.04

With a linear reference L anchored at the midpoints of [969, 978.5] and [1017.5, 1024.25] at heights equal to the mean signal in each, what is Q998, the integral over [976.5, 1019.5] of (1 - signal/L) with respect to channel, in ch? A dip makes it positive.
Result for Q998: -3.6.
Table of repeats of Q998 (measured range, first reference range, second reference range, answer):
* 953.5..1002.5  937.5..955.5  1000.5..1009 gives -0.4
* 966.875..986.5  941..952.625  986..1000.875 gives 0.4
